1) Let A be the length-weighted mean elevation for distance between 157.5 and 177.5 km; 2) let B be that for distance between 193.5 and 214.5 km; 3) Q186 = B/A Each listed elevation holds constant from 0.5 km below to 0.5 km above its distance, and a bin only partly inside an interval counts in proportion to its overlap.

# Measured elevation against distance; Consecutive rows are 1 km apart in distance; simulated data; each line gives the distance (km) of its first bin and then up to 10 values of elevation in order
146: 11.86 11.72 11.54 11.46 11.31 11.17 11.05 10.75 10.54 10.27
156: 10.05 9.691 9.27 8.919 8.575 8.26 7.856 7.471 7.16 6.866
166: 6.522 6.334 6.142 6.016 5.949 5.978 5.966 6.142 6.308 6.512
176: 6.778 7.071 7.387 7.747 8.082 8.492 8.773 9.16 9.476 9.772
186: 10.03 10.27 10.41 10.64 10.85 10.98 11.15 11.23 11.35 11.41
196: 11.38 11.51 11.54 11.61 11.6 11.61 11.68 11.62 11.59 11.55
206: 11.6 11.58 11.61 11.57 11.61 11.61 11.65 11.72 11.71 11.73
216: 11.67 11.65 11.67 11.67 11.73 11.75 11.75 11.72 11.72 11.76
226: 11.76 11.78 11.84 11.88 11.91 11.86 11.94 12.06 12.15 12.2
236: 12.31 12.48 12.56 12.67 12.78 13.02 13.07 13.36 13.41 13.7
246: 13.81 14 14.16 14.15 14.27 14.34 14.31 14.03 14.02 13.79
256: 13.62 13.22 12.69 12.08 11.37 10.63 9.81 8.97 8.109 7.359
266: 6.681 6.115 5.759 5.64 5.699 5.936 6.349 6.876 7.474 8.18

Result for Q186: 1.65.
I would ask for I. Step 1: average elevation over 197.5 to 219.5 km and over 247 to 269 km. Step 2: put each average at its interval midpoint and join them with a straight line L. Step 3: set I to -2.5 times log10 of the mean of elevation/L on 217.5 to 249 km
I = -0.09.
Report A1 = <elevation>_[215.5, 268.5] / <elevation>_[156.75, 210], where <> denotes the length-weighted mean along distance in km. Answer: 1.3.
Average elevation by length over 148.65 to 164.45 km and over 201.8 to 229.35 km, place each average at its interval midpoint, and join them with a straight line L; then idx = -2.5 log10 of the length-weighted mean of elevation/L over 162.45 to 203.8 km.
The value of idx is 0.18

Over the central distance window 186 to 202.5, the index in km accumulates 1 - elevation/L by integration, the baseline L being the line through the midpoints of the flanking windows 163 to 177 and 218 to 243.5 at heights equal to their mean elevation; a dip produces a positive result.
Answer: -4.7 km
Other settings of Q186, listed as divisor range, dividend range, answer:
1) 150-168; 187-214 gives 1.29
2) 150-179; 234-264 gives 1.61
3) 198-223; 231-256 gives 1.14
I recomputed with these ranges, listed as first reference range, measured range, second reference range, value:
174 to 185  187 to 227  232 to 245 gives -0.14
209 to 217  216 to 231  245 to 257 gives 0.05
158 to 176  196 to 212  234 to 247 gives -0.16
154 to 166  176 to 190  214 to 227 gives 0.09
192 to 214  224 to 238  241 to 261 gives 0.06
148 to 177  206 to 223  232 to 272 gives -0.15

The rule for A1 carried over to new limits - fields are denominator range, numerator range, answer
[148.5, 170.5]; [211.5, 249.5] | 1.42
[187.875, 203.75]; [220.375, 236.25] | 1.05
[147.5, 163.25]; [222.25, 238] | 1.21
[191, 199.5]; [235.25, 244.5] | 1.13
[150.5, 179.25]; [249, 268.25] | 1.43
